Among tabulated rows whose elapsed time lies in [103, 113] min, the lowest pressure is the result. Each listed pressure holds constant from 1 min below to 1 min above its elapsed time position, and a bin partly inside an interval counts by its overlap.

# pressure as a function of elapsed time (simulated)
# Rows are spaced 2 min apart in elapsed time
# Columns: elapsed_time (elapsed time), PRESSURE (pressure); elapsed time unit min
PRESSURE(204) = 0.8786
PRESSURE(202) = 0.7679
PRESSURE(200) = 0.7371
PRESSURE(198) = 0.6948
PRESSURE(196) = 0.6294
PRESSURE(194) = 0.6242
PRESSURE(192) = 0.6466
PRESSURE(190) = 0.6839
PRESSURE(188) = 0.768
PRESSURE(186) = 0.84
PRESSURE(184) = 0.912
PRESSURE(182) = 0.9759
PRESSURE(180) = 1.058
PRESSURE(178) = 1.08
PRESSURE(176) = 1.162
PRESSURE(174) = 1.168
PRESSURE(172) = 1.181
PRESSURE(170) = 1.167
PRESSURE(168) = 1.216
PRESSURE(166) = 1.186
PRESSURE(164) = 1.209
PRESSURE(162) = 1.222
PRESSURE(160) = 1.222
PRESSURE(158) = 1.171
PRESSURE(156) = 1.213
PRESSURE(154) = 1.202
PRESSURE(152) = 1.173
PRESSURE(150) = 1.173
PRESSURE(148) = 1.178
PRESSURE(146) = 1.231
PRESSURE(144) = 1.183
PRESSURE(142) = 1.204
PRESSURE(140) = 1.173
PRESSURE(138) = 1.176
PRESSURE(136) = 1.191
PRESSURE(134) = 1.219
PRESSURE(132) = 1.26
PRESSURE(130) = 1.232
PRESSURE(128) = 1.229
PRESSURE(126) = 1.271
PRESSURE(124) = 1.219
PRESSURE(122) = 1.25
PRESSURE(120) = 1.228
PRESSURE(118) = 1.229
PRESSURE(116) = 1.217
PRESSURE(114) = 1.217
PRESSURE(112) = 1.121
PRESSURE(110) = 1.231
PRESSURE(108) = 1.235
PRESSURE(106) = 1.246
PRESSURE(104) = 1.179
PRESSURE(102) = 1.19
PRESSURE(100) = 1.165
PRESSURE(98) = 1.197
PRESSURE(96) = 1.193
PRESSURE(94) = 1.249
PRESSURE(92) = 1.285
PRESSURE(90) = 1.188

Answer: 1.121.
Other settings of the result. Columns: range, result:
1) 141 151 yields 1.173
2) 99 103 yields 1.165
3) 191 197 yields 0.6242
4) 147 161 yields 1.171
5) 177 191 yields 0.6839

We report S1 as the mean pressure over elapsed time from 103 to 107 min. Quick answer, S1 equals 1.21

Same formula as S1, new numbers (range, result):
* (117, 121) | 1.23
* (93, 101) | 1.2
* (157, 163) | 1.2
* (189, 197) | 0.646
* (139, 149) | 1.19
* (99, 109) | 1.2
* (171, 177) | 1.17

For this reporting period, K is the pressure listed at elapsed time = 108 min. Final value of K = 1.235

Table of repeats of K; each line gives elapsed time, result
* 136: 1.191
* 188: 0.768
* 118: 1.229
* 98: 1.197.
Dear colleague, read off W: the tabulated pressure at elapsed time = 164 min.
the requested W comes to 1.209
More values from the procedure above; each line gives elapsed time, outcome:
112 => 1.121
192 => 0.6466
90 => 1.188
